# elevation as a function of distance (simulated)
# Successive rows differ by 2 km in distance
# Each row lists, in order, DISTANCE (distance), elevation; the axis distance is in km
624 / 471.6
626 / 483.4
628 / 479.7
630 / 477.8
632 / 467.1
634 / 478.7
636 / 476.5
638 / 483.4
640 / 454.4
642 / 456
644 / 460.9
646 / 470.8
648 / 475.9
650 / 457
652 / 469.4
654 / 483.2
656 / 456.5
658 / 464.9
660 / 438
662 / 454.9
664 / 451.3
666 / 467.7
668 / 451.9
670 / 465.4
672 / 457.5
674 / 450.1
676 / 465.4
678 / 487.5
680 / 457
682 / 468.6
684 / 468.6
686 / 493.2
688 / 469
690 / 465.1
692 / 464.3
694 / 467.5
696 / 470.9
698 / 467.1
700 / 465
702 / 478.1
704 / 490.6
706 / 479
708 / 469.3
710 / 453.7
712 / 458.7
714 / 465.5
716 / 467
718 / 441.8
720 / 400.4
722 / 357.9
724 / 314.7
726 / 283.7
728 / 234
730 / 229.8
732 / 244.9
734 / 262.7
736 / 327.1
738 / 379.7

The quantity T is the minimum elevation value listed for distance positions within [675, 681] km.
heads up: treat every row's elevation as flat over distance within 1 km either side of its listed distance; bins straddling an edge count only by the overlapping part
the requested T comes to 457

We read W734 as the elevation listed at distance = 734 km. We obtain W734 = 262.7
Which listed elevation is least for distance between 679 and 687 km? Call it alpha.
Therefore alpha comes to 457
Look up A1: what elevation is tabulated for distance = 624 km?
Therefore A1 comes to 471.6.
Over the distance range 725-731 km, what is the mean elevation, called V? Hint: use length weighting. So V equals 249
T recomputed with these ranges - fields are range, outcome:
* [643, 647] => 460.9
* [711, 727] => 283.7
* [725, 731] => 229.8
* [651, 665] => 438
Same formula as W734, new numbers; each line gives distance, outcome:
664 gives 451.3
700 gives 465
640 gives 454.4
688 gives 469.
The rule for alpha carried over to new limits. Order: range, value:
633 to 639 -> 476.5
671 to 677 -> 450.1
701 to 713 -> 453.7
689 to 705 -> 464.3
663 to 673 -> 451.3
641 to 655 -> 456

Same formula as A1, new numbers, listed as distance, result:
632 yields 467.1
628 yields 479.7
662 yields 454.9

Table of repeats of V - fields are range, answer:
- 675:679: 476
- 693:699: 468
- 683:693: 472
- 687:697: 467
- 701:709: 479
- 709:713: 456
